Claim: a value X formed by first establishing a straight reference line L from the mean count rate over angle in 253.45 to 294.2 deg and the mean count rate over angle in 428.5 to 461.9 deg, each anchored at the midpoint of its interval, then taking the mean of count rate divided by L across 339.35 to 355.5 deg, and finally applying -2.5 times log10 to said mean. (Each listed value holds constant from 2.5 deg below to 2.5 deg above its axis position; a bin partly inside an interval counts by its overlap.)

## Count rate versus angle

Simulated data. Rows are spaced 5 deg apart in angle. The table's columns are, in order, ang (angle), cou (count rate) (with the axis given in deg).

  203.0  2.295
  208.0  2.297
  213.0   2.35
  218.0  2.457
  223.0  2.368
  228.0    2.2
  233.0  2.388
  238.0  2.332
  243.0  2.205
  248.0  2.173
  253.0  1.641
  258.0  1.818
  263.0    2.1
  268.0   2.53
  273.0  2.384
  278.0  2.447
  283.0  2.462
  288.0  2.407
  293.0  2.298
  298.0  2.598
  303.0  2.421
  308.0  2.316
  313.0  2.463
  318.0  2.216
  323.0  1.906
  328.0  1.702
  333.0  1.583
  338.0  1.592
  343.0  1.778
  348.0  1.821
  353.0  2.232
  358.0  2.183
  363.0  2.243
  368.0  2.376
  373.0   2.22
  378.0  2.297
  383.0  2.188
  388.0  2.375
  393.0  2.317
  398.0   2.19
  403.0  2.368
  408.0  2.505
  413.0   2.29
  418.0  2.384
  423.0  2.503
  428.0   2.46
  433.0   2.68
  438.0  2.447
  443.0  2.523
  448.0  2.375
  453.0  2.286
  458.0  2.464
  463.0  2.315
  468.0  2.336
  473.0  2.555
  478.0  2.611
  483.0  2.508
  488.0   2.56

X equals 0.22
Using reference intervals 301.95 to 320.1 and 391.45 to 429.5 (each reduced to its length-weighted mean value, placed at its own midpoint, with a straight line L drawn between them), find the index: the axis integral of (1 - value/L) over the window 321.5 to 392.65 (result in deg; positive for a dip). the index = 9.6 deg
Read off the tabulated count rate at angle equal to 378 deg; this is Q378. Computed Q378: 2.297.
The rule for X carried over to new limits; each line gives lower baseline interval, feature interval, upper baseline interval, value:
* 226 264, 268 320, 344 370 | -0.14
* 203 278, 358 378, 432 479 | 0.04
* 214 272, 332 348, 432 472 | 0.34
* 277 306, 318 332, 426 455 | 0.30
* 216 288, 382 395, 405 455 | 0.04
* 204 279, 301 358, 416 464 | 0.16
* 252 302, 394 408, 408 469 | 0.03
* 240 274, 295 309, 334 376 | -0.18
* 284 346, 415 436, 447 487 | -0.07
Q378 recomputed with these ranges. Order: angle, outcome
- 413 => 2.29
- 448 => 2.375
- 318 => 2.216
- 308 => 2.316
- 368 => 2.376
